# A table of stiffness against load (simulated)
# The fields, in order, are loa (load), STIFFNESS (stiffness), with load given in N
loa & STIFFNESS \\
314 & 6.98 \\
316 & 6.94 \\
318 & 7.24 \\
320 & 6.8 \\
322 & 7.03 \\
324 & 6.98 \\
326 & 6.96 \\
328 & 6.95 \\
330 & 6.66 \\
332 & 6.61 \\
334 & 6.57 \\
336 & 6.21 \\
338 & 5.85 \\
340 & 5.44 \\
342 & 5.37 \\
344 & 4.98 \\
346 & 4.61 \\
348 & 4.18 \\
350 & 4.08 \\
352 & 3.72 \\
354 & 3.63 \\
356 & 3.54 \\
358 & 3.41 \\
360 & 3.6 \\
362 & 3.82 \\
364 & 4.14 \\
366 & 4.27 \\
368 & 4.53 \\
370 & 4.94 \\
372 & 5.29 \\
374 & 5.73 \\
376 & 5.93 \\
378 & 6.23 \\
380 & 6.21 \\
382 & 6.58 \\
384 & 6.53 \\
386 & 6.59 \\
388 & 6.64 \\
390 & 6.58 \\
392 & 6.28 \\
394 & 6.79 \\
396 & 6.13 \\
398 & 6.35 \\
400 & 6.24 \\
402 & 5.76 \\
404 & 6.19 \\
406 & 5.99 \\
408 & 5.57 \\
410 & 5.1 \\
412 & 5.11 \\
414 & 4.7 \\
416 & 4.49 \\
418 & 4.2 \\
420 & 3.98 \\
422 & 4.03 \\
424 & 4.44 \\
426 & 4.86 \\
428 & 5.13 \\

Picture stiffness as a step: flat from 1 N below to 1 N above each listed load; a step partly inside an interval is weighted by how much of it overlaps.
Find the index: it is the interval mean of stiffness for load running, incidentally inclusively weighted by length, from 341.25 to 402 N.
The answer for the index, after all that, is 5.24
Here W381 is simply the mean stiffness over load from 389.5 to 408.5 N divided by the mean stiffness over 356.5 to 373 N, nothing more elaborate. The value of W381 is 1.46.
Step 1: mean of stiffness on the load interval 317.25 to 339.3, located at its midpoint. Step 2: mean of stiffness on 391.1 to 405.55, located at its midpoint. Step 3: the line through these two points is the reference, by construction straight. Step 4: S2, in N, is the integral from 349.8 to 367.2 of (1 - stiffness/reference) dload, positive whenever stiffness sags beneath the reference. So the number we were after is 7.2 N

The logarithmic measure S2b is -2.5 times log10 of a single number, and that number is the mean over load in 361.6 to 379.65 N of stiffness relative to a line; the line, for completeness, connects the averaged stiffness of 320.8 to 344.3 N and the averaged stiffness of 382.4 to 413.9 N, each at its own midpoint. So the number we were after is 0.22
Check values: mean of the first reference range 6.34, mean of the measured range 5.07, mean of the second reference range 6.09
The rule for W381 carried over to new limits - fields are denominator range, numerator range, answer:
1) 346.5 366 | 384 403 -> 1.66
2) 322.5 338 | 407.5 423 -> 0.69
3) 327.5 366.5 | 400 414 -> 1.15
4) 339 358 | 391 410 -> 1.40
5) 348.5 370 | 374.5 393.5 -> 1.63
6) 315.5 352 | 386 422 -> 0.94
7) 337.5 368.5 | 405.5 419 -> 1.16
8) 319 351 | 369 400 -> 1.04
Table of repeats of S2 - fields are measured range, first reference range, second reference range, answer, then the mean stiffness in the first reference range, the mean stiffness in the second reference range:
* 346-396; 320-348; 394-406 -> 8.21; 6.12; 6.18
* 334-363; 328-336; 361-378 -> 6.77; 6.61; 4.91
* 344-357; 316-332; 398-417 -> 4.90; 6.92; 5.51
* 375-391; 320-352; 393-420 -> -2.20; 5.86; 5.53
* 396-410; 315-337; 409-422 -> -3.13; 6.81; 4.55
